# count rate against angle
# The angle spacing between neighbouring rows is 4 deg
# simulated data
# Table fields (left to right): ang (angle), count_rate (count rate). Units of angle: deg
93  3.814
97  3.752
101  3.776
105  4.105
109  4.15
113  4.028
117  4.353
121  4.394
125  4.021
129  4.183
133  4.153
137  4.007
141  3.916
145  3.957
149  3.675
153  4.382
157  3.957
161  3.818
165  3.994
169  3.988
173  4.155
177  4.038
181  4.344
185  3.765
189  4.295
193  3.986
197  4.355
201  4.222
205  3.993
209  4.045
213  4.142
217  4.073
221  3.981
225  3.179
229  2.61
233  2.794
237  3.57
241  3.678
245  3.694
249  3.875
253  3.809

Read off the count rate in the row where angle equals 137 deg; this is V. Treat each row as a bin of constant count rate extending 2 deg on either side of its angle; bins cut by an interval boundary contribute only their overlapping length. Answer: 4.007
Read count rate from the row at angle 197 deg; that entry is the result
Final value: 4.355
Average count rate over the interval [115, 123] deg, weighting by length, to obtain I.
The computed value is 4.37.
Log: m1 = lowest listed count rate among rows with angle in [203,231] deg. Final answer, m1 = 2.61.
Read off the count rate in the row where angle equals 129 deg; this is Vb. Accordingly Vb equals 4.183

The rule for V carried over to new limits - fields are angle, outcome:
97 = 3.752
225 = 3.179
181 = 4.344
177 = 4.038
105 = 4.105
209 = 4.045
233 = 2.794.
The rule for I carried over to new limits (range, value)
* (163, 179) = 4.04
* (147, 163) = 3.96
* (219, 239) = 3.23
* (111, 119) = 4.19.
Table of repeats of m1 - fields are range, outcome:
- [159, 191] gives 3.765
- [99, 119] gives 3.776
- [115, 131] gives 4.021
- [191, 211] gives 3.986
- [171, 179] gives 4.038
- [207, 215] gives 4.045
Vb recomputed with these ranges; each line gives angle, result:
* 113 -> 4.028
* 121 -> 4.394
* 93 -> 3.814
